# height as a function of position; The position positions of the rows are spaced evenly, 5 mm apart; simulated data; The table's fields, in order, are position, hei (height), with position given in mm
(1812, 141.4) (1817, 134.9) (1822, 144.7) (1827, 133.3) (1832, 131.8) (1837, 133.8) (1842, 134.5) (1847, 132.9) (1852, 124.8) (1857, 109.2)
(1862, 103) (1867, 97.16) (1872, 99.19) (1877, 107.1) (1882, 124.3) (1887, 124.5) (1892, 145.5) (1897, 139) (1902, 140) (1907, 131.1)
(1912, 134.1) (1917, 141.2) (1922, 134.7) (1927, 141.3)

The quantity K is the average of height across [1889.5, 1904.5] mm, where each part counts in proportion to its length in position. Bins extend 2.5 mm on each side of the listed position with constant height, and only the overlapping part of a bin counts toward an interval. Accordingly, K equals 142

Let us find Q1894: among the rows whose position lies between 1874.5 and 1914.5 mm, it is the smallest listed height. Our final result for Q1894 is 107.1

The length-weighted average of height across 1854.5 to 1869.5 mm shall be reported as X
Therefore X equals 103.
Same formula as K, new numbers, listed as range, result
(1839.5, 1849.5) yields 134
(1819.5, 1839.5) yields 136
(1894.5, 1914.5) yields 136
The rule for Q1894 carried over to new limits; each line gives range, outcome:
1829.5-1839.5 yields 131.8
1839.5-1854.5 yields 124.8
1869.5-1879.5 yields 99.19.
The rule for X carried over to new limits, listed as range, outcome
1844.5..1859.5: 122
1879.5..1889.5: 124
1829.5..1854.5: 132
